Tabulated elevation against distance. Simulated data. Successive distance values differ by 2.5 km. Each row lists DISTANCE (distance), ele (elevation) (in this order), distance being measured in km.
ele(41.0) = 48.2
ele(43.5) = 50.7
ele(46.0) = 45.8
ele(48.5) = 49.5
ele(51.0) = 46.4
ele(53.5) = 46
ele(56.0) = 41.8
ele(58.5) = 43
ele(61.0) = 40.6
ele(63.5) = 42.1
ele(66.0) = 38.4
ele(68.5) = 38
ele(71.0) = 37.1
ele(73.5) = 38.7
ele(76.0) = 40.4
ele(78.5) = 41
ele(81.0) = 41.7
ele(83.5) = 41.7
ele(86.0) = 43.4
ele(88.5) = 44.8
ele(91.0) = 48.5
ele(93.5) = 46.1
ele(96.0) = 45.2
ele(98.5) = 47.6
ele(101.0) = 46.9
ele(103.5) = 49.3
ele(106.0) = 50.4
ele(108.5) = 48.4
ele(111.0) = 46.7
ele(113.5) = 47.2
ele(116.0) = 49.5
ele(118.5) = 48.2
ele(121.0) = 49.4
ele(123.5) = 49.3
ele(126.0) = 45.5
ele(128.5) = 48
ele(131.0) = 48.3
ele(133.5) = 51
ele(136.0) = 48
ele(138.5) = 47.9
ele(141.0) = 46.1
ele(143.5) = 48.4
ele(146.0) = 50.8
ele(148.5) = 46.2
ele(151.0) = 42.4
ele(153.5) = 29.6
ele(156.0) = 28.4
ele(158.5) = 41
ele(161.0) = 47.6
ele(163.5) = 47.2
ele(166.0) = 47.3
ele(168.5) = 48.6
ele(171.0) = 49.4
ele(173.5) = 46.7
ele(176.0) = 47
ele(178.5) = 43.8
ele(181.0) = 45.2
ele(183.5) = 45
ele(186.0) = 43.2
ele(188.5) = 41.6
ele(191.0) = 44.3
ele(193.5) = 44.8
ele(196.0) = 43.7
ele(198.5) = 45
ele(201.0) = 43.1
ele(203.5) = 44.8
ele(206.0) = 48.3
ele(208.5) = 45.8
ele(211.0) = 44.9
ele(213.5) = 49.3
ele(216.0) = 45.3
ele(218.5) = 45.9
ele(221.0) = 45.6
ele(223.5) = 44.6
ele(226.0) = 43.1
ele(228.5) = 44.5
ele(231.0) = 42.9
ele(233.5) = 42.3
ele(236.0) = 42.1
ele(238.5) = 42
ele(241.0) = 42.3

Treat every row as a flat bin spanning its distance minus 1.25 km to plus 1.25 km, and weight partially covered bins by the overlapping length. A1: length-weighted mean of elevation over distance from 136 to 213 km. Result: 44.7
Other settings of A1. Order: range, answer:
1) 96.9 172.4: 46.5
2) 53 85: 40.7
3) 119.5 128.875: 48.1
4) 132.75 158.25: 43.6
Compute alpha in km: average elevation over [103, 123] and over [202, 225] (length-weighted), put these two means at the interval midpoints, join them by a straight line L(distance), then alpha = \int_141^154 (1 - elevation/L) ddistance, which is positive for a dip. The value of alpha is 0.9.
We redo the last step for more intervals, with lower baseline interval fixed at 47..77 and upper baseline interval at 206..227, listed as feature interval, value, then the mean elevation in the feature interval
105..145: -4.4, 48.3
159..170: -0.7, 47.3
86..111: -2.6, 47.2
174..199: 0.3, 44.4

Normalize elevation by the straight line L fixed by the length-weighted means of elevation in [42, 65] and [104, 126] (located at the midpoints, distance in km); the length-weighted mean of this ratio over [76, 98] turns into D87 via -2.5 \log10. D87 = 0.07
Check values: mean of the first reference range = 45.1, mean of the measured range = 44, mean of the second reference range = 48.5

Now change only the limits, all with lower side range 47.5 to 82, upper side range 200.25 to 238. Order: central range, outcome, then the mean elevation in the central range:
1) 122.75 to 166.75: -0.044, 45.1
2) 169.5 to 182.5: -0.060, 46.4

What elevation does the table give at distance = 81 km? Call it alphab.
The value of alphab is 41.7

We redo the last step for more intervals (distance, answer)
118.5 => 48.2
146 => 50.8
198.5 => 45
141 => 46.1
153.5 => 29.6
